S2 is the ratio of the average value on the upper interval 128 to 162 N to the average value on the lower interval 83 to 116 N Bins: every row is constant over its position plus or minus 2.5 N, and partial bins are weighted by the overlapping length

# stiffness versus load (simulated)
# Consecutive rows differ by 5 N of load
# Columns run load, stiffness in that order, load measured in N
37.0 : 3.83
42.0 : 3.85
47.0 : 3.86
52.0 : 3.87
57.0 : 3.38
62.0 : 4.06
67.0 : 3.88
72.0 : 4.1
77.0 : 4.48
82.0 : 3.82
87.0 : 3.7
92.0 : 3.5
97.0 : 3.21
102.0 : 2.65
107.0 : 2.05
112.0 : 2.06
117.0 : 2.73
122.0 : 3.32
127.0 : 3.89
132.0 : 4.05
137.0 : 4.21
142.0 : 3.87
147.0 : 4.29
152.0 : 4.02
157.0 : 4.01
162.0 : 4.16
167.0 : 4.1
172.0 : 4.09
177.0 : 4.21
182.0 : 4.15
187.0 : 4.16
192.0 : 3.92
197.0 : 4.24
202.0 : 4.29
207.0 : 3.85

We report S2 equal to 1.4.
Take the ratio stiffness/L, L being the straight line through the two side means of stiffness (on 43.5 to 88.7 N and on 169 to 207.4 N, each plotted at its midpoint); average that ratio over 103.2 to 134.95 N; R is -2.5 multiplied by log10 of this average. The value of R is 0.31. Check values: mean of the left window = 3.91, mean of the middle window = 3.02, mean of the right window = 4.13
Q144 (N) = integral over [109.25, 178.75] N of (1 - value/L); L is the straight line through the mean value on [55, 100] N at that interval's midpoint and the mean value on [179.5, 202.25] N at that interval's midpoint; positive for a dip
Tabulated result 3.9 N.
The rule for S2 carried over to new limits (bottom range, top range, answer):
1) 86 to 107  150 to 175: 1.32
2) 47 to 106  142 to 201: 1.12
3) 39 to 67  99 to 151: 0.87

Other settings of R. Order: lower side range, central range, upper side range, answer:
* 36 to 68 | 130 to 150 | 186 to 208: -0.03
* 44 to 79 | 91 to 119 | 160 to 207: 0.45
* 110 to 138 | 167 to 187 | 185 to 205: -0.05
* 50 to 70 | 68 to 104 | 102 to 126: -0.13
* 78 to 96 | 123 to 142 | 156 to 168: -0.01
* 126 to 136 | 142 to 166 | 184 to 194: -0.02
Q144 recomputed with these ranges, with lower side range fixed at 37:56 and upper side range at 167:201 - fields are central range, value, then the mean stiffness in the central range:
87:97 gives 1.1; 3.48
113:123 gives 2.9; 2.84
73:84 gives -0.8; 4.16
